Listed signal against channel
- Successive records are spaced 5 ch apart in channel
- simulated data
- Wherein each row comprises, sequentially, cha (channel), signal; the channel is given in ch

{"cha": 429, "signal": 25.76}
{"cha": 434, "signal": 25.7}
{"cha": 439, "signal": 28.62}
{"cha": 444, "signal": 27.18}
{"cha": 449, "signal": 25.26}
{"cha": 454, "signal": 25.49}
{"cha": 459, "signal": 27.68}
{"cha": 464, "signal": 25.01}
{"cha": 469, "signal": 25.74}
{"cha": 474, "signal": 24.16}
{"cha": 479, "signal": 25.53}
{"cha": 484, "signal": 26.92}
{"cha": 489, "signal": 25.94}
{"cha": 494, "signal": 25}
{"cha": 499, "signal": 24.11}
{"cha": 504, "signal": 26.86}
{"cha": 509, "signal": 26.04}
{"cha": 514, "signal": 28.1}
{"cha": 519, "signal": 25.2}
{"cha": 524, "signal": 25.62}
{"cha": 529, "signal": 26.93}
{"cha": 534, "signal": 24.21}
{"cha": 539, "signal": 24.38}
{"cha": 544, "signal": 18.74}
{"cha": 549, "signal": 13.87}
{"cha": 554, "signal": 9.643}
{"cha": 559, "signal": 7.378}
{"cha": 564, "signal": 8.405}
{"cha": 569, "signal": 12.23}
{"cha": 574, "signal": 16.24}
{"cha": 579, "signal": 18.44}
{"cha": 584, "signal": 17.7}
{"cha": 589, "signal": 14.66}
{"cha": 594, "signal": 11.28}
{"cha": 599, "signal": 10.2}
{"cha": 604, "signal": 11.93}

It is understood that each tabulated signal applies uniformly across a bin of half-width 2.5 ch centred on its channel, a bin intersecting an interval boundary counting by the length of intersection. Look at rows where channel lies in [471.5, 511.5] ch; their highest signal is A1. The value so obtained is 26.92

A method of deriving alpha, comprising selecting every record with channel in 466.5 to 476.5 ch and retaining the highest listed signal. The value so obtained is 25.74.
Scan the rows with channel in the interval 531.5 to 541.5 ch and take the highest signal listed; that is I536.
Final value 24.38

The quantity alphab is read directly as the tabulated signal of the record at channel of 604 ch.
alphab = 11.93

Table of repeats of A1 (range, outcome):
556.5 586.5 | 18.44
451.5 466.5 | 27.68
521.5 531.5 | 26.93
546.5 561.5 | 13.87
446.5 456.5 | 25.49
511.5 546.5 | 28.1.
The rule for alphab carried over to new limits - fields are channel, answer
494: 25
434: 25.7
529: 26.93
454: 25.49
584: 17.7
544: 18.74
